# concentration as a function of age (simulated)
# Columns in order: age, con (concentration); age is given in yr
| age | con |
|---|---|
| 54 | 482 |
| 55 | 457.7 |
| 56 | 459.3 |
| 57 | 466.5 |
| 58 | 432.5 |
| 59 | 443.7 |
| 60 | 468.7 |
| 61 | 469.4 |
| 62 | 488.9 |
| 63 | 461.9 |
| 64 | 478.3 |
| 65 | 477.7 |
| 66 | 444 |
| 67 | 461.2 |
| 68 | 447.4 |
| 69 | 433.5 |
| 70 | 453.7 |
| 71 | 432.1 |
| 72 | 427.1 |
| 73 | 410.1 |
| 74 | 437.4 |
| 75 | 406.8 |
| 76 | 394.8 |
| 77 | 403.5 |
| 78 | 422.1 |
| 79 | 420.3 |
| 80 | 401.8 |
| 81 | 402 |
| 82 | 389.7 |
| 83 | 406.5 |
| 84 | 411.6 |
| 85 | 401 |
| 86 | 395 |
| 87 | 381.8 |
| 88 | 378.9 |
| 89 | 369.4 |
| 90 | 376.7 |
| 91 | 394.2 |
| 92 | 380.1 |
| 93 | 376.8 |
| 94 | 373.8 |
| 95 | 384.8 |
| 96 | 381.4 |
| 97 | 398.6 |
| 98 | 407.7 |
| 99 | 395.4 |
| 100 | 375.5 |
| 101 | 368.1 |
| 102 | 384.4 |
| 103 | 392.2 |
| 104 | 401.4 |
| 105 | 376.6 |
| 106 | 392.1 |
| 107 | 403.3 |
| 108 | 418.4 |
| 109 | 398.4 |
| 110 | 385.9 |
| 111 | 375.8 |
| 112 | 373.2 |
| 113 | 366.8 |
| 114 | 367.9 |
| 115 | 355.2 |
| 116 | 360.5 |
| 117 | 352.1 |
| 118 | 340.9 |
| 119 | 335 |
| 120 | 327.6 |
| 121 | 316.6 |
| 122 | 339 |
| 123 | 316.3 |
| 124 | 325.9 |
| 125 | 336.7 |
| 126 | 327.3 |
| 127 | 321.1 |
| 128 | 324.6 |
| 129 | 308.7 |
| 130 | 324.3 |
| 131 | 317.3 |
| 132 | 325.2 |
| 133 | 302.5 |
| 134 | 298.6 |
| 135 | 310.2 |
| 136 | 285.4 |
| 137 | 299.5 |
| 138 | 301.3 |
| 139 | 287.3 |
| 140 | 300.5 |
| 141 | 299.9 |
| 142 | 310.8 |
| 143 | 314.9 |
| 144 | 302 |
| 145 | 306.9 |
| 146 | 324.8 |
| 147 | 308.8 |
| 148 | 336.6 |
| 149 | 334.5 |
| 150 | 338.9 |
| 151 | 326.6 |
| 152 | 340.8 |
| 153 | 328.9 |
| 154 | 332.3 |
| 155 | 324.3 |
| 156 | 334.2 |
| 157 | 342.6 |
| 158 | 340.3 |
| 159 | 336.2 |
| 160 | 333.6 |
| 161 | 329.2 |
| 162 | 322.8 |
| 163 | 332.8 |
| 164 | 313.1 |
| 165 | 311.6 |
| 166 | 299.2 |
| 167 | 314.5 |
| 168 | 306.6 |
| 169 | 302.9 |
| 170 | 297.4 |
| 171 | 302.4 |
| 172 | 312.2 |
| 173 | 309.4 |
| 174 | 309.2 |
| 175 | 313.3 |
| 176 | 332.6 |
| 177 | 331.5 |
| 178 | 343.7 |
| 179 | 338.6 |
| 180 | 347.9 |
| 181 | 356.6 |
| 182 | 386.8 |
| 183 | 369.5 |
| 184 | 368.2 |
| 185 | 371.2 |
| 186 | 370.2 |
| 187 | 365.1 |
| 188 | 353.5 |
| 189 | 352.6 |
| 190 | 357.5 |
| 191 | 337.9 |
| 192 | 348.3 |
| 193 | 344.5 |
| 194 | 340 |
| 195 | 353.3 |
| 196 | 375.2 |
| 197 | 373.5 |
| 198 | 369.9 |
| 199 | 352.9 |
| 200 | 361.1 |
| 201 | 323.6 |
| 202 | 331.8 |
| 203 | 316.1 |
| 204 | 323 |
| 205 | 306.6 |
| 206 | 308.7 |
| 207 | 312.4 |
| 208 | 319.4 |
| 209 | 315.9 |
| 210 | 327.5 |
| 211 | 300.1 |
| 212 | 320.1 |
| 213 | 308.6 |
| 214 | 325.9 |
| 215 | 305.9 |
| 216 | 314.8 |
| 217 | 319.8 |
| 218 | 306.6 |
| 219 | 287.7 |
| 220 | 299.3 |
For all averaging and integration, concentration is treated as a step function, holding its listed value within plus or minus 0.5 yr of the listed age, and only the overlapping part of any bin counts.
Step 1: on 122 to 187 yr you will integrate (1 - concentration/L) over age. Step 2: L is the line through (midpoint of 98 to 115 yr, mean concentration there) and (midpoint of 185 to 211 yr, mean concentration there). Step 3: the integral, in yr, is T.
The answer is 6.8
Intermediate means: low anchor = 386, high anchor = 341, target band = 324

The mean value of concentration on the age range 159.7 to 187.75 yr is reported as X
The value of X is 332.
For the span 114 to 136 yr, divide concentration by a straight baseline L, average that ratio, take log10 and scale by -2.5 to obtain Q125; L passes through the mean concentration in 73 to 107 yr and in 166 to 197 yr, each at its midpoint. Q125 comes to 0.14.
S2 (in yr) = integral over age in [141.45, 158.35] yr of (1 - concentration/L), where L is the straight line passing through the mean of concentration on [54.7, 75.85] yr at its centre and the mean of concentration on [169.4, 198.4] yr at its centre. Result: 2.2 yr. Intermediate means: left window 449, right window 346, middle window 326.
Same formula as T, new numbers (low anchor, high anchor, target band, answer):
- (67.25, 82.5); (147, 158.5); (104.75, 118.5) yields 0.1 yr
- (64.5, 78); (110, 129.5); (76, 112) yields -0.2 yr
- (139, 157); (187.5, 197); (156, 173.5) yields 0.8 yr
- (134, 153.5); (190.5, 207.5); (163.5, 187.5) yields -0.3 yr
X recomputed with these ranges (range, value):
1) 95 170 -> 339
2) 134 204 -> 331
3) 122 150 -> 314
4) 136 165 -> 321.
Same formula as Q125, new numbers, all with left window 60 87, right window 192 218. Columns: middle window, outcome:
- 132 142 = 0.26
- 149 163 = 0.11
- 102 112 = 0.03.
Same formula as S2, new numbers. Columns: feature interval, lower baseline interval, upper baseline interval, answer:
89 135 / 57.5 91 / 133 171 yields 1.6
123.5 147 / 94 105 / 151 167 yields 2.7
